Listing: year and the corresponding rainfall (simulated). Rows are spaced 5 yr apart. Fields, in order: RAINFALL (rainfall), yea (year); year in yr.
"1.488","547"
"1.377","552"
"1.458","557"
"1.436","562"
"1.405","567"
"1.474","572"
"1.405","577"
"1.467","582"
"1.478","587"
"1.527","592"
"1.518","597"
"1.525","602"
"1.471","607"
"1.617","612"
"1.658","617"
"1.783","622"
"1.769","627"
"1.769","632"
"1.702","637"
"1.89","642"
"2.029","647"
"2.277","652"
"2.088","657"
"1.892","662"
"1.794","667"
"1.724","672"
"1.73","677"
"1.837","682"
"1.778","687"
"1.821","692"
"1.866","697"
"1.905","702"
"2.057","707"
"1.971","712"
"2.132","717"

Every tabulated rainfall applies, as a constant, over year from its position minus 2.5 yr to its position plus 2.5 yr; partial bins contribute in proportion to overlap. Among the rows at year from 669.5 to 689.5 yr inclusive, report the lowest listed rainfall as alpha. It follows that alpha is 1.724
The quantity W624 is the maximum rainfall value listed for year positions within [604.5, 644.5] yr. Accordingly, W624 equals 1.89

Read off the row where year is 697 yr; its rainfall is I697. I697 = 1.866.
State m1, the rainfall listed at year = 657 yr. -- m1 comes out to 2.088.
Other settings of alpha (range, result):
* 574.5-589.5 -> 1.405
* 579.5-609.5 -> 1.467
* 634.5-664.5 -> 1.702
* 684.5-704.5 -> 1.778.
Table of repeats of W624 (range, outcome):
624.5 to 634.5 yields 1.769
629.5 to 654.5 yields 2.277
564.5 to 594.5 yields 1.527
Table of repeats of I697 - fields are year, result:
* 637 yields 1.702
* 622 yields 1.783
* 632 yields 1.769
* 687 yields 1.778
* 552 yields 1.377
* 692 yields 1.821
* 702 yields 1.905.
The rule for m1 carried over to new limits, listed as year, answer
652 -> 2.277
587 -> 1.478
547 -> 1.488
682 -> 1.837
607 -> 1.471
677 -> 1.73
